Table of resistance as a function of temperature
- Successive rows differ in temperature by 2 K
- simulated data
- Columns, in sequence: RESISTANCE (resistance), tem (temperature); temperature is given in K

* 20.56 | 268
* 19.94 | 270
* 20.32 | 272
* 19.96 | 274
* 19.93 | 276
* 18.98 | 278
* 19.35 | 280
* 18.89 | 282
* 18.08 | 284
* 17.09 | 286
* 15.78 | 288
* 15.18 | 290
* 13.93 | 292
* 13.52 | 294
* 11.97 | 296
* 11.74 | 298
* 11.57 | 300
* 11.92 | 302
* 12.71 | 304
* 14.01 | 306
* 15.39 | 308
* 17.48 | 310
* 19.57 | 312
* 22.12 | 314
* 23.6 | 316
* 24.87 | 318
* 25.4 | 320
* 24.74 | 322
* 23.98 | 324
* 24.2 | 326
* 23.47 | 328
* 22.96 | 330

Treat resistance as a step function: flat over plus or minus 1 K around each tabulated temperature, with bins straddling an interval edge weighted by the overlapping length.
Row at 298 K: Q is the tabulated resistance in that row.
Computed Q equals 11.74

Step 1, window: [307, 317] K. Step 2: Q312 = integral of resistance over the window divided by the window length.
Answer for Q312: 19.6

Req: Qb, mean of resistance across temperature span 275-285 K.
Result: 19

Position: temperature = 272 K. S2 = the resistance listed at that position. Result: 20.32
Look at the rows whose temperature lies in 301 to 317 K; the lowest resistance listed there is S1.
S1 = 11.92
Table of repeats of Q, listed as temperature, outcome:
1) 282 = 18.89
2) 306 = 14.01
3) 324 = 23.98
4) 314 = 22.12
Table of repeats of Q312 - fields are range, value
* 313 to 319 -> 23.5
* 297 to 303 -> 11.7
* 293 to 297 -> 12.7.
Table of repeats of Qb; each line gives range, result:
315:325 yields 24.5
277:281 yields 19.2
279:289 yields 17.8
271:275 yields 20.1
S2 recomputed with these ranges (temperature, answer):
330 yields 22.96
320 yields 25.4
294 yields 13.52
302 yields 11.92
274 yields 19.96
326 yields 24.2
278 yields 18.98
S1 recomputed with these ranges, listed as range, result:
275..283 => 18.89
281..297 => 11.97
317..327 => 23.98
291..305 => 11.57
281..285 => 18.08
